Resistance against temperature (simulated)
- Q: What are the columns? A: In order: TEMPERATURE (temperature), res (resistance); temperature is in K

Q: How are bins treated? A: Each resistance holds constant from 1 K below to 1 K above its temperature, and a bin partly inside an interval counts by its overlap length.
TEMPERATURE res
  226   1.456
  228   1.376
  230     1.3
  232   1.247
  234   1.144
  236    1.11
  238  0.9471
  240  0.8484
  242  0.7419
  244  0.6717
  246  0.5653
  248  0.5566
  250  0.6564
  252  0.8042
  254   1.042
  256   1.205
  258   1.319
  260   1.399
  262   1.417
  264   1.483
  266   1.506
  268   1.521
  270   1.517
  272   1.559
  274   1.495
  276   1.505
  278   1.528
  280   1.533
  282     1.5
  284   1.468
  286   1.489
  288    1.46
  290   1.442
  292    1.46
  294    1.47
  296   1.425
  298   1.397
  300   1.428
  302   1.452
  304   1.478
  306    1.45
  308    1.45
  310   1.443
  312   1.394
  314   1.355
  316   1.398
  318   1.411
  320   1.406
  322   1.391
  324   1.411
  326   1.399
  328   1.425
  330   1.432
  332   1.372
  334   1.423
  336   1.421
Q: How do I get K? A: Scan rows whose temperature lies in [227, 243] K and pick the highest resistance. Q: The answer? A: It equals 1.376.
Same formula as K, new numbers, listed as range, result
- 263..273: 1.559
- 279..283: 1.533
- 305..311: 1.45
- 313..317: 1.398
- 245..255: 1.042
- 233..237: 1.144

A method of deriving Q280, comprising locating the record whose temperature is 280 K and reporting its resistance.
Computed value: 1.533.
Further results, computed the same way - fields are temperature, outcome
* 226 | 1.456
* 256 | 1.205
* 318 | 1.411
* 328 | 1.425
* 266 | 1.506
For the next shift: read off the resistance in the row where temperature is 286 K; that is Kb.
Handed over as 1.489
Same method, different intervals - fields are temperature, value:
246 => 0.5653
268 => 1.521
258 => 1.319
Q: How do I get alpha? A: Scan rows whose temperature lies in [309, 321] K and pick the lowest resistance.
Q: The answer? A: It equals 1.355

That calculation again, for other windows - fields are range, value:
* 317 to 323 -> 1.391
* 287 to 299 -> 1.397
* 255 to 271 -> 1.205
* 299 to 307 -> 1.428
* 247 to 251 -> 0.5566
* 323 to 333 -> 1.372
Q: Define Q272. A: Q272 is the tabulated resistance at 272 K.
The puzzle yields 1.559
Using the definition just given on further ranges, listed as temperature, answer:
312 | 1.394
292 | 1.46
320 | 1.406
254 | 1.042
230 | 1.3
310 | 1.443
